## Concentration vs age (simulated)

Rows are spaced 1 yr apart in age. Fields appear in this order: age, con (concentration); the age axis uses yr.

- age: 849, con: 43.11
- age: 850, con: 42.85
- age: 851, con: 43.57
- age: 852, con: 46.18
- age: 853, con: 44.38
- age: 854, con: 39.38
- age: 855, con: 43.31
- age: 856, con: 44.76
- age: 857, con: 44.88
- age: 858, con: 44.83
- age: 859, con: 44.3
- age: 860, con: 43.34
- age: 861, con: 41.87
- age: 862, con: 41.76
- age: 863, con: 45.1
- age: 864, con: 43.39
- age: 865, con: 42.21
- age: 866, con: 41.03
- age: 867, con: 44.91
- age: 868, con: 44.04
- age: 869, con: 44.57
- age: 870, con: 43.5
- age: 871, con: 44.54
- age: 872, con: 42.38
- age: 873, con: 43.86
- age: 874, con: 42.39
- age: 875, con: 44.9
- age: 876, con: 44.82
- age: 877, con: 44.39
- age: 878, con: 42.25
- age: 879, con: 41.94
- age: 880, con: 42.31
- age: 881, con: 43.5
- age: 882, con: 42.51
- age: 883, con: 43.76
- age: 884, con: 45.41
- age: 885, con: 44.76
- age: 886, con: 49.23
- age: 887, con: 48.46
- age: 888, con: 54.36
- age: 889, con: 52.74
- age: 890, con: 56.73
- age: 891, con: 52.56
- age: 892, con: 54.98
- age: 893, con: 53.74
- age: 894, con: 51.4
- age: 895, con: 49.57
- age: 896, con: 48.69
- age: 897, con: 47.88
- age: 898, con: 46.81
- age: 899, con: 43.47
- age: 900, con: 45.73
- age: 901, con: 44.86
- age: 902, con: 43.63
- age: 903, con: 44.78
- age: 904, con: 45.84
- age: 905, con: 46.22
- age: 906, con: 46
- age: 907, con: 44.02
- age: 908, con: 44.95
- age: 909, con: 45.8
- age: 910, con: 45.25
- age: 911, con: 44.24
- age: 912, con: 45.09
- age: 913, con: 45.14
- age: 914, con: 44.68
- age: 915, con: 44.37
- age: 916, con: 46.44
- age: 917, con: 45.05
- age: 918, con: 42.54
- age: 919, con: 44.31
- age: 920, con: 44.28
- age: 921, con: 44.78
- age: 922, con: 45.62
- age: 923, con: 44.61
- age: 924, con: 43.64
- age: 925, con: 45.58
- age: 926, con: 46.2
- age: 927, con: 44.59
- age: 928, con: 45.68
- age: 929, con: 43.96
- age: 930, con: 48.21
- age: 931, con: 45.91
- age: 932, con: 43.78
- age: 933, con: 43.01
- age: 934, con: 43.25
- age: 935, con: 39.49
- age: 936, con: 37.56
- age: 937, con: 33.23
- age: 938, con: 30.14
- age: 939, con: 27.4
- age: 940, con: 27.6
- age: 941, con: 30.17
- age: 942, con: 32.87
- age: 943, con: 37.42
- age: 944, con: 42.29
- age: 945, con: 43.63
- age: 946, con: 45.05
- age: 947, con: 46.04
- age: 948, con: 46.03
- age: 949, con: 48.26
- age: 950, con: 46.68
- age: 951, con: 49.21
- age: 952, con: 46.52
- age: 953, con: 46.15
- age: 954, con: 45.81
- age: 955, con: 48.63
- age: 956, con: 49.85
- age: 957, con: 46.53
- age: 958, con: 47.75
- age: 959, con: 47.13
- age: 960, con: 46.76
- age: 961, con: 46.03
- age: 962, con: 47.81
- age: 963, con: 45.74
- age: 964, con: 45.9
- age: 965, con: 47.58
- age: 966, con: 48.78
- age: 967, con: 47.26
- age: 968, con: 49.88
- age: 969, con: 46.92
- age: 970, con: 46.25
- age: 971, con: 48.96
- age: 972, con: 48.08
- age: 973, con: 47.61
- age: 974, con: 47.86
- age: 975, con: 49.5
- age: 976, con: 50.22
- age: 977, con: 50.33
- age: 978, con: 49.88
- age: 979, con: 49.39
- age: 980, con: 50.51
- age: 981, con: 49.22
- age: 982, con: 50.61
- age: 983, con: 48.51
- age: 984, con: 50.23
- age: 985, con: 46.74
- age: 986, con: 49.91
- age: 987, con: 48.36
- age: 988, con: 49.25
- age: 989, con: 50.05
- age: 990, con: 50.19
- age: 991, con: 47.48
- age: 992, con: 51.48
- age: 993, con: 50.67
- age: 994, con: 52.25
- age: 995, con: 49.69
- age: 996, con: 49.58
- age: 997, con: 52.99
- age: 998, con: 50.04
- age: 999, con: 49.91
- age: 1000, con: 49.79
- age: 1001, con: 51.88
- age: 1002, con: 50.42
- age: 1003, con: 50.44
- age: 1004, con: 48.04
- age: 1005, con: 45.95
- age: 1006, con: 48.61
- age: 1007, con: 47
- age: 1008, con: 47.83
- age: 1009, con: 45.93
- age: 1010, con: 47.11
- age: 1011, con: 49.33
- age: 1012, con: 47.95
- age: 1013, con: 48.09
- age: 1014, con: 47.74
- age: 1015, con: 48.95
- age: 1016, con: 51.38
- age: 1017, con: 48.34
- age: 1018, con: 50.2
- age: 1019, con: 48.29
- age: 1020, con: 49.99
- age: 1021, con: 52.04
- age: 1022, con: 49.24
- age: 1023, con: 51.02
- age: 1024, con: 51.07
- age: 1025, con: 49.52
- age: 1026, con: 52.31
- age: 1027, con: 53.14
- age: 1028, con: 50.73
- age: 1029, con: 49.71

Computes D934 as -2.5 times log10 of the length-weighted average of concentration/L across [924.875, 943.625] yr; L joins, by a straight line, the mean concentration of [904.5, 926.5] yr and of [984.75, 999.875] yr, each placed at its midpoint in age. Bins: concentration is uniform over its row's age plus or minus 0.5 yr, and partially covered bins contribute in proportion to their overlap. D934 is 0.18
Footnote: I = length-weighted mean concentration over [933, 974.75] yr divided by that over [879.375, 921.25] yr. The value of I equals 0.94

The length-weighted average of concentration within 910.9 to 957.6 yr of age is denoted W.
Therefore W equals 43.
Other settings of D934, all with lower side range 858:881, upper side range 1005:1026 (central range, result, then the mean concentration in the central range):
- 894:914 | -0.026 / 45.8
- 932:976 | 0.064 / 44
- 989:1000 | -0.048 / 50.4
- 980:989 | -0.032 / 49.2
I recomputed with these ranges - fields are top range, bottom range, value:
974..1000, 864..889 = 1.12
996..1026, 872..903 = 1.05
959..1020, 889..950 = 1.11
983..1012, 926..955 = 1.18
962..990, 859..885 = 1.12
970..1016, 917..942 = 1.20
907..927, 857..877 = 1.03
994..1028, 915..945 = 1.21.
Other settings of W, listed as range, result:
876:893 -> 47.6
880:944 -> 44.4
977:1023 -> 49.4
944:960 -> 46.7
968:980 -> 48.8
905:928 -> 44.9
